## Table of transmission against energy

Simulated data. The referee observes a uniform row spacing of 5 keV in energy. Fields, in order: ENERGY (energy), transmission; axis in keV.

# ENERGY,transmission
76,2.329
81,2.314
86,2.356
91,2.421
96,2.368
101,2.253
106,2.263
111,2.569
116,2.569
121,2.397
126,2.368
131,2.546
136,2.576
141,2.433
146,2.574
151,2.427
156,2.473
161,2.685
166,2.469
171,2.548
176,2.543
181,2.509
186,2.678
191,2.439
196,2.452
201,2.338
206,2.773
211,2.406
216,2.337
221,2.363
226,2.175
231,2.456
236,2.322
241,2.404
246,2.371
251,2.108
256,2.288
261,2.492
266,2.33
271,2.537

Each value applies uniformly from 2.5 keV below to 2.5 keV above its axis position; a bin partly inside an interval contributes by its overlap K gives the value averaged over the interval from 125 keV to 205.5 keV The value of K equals 2.51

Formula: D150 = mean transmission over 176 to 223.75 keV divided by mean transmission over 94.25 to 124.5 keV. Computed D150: 1.03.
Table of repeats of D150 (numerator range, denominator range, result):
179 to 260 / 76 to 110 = 1.03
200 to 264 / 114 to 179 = 0.95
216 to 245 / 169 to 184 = 0.92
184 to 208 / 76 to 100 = 1.07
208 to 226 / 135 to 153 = 0.94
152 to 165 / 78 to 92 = 1.08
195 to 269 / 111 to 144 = 0.95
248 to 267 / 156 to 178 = 0.90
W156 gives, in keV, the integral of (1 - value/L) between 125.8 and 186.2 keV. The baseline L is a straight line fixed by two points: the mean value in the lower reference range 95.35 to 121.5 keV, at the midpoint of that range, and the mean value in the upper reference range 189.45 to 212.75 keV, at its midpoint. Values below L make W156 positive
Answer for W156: -1.9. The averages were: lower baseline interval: 2.41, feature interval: 2.53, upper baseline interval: 2.49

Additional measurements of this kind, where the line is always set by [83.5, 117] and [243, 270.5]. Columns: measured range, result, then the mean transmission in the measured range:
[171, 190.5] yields -1.6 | 2.56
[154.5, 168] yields -1.0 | 2.55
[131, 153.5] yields -1.2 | 2.51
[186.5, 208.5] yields -1.5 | 2.52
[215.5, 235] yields 0.1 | 2.33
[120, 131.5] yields -0.2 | 2.42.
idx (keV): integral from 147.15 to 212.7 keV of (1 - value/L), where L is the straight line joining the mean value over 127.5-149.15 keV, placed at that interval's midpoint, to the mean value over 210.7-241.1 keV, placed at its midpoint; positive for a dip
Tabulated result -2.3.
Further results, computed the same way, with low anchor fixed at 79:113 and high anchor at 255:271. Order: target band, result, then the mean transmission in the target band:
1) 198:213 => -0.7 keV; 2.51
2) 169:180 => -0.7 keV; 2.54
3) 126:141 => -0.9 keV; 2.51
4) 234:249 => 0.2 keV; 2.36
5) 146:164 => -1.2 keV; 2.53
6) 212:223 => 0.2 keV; 2.36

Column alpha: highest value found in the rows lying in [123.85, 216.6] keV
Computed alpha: 2.773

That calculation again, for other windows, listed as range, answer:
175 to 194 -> 2.678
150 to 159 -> 2.473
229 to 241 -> 2.456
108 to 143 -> 2.576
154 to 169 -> 2.685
